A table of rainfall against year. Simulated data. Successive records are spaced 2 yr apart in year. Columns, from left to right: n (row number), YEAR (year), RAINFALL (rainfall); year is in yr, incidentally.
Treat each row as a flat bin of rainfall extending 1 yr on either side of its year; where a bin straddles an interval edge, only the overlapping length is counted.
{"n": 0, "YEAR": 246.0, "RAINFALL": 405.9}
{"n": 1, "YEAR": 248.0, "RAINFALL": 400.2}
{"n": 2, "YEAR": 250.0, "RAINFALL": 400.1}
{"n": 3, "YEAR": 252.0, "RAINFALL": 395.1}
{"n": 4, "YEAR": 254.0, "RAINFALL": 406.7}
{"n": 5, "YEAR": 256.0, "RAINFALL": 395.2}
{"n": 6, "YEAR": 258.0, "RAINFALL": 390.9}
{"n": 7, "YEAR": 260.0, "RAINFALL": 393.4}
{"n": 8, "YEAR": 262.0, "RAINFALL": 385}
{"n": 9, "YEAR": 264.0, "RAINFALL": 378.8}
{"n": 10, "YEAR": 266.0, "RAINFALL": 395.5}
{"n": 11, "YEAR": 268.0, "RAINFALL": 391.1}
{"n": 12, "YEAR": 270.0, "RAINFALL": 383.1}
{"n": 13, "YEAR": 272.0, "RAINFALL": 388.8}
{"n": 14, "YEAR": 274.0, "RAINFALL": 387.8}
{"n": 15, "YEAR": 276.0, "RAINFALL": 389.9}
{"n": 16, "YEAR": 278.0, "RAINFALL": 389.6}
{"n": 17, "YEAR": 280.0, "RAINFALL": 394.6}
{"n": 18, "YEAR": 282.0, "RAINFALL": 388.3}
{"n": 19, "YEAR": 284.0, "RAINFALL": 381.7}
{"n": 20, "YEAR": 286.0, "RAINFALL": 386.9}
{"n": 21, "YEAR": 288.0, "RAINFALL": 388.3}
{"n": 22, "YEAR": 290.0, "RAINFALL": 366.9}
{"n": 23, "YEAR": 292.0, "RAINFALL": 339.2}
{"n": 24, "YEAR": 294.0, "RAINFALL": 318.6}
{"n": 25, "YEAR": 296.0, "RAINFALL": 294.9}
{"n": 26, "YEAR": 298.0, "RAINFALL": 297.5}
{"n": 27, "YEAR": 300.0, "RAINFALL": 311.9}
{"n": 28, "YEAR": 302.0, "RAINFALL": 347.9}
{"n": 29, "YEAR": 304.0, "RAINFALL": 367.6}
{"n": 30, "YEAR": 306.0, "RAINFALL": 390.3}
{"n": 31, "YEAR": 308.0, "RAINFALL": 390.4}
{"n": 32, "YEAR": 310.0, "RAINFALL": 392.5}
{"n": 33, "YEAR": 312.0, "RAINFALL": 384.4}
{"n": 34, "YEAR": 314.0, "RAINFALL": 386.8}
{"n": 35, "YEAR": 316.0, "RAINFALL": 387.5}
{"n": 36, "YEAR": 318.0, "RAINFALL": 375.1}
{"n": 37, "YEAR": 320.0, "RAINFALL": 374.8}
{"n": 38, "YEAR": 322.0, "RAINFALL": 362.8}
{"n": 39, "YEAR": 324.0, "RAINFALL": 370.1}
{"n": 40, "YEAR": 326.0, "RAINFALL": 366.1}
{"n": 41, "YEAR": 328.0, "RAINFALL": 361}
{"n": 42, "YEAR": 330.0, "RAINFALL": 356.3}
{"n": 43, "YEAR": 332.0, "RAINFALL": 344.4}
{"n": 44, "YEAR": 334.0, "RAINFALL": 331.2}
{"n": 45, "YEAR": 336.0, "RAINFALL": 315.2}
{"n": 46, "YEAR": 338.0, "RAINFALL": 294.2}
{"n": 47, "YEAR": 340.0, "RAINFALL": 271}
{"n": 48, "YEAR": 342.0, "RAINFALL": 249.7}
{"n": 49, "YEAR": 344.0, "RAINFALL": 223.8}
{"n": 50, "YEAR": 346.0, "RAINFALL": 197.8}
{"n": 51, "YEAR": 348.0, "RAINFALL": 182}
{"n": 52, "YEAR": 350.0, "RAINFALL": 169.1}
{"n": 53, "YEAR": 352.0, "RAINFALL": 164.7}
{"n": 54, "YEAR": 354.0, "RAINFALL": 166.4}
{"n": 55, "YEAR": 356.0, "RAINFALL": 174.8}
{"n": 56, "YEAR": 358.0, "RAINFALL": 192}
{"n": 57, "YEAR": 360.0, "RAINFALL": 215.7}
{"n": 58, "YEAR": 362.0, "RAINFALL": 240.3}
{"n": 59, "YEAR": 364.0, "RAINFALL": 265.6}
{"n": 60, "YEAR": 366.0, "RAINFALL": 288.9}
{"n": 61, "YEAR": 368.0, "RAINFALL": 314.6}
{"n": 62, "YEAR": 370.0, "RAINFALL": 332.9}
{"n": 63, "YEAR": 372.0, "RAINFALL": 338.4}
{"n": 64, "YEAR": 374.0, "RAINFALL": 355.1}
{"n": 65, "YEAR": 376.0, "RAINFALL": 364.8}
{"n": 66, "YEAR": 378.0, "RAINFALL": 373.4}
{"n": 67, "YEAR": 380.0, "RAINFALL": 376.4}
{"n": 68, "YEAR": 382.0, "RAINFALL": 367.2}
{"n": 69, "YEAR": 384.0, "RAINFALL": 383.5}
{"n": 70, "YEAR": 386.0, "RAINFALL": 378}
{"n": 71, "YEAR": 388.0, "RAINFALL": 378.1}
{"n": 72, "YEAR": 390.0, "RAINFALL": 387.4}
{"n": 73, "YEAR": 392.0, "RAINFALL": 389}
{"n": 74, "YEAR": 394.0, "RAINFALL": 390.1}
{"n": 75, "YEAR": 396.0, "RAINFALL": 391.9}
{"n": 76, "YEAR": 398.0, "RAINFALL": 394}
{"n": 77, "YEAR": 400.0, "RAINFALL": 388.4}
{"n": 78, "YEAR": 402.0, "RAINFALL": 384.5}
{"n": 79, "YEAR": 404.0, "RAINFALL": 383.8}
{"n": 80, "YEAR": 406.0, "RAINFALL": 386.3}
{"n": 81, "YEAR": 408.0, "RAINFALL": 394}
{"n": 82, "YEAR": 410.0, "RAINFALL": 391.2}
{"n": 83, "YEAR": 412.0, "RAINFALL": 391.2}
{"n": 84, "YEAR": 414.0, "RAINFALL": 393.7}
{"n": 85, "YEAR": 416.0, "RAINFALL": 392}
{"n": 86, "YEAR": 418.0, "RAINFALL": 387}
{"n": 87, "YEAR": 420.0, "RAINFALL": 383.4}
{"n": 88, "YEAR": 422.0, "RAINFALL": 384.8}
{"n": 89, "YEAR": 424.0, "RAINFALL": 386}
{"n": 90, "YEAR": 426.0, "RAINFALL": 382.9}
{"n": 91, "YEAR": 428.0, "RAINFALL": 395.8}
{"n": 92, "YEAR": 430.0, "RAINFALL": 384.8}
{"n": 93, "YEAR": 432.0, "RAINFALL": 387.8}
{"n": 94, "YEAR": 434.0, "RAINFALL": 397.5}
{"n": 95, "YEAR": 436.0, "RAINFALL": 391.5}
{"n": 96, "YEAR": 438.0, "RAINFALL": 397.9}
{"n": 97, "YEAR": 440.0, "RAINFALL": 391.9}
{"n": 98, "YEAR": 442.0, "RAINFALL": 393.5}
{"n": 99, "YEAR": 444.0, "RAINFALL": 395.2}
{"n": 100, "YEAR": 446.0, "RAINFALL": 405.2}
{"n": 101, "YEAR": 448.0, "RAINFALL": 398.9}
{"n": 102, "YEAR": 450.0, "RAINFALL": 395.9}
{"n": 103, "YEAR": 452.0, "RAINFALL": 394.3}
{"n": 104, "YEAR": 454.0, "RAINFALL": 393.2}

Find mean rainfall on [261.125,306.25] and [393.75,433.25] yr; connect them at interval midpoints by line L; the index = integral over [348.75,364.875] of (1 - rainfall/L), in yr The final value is 7.72 yr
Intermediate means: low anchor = 368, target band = 198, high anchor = 389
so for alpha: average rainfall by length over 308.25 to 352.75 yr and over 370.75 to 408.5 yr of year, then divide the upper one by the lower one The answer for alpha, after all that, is 1.2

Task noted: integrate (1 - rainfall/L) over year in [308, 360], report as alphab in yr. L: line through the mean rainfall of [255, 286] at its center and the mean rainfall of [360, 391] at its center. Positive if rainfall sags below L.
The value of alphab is 9.3 yr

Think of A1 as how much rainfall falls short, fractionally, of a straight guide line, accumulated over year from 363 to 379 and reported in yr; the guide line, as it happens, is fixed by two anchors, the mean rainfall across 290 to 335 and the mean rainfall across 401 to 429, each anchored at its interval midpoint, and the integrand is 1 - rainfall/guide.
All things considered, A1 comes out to 2.0 yr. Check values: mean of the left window 357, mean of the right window 388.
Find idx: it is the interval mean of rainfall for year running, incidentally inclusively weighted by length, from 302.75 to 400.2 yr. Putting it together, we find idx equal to 323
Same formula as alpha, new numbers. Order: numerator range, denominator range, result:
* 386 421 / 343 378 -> 1.55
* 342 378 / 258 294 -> 0.65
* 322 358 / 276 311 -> 0.74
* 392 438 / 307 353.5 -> 1.24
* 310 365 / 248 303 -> 0.77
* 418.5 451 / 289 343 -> 1.13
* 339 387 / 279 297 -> 0.76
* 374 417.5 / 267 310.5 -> 1.05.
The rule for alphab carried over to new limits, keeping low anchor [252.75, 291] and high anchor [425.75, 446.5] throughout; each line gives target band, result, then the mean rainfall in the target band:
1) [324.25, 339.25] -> 2.0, 339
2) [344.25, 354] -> 5.2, 181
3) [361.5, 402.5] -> 3.6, 357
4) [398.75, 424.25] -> 0.3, 388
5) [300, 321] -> 0.7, 377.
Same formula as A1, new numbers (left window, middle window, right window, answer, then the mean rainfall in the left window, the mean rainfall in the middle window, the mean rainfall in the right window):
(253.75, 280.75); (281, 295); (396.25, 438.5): 0.8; 390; 367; 389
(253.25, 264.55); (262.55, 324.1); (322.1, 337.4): -0.1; 392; 371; 349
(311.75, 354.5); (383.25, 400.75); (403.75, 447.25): -1.4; 302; 387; 391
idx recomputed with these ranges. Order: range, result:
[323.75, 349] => 295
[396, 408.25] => 388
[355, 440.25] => 359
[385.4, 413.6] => 388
